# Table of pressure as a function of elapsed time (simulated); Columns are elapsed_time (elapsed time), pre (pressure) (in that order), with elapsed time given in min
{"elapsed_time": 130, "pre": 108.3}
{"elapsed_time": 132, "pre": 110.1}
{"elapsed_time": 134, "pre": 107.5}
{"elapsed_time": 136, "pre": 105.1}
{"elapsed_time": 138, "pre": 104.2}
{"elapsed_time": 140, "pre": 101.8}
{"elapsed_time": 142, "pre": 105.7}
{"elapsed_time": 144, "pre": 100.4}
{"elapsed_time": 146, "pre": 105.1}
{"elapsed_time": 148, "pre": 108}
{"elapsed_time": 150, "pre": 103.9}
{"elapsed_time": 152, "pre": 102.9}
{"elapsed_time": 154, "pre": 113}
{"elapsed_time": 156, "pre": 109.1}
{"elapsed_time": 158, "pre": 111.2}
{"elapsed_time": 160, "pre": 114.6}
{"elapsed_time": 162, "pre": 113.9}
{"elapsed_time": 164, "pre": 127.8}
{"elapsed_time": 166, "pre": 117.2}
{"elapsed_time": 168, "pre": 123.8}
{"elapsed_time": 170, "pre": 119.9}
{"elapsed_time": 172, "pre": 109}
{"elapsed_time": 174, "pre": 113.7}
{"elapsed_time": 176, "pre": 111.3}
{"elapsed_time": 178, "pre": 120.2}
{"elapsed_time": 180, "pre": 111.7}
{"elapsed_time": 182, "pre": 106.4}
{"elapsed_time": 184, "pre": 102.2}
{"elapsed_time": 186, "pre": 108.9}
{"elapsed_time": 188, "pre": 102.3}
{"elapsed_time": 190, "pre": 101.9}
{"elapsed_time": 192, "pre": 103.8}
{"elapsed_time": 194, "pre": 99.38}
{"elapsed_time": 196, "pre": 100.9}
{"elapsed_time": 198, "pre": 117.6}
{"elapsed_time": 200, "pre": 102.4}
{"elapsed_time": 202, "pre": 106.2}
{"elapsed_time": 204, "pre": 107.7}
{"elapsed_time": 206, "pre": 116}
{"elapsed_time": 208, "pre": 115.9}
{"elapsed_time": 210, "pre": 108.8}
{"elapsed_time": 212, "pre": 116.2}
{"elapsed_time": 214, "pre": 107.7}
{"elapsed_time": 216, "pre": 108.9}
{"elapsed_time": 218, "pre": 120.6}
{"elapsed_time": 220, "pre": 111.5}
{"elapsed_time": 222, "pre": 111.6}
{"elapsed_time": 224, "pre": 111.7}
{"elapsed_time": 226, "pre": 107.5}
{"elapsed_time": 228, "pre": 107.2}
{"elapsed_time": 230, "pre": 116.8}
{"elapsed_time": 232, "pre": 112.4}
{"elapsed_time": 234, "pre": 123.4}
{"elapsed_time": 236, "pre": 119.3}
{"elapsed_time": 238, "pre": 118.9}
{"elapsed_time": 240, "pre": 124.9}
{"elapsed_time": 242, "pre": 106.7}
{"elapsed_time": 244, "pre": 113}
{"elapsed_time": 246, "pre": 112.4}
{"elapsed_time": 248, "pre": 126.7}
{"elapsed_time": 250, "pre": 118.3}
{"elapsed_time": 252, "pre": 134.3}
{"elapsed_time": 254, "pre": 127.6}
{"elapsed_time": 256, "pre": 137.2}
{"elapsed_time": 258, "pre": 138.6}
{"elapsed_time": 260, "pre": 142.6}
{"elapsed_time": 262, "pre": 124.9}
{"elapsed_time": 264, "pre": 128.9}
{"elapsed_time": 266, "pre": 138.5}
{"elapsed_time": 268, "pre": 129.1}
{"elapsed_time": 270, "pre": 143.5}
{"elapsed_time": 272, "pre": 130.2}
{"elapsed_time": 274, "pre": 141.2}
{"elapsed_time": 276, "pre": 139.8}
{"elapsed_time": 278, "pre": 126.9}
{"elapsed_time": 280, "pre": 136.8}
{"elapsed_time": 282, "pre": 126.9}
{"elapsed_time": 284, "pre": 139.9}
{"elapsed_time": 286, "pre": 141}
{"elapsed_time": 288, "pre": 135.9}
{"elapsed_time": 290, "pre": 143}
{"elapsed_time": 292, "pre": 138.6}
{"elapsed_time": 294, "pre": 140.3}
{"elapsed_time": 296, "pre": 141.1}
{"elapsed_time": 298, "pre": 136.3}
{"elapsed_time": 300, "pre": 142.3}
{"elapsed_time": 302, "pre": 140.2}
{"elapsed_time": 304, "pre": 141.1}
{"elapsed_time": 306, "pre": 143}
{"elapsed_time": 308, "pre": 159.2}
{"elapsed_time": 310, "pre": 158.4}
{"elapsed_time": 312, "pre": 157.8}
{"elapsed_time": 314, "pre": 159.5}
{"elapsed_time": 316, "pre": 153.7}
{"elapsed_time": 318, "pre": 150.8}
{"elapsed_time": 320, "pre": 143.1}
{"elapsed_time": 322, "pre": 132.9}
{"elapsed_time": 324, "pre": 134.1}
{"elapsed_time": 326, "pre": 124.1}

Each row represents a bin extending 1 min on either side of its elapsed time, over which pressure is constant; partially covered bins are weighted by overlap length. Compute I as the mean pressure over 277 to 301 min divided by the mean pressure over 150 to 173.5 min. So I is 1.2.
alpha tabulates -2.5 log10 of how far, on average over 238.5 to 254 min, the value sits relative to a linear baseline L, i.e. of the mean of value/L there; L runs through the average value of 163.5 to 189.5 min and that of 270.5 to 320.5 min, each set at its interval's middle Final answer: 0.09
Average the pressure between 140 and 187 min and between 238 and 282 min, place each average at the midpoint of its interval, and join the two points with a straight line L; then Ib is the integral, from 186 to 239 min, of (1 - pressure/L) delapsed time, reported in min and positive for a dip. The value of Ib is 4.3 min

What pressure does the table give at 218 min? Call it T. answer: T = 120.6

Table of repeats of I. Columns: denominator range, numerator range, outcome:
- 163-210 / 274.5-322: 1.29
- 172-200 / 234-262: 1.16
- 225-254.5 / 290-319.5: 1.25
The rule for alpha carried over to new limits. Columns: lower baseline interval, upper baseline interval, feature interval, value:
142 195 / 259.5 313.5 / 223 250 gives 0.10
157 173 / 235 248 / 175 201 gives 0.10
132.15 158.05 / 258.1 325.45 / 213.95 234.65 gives 0.11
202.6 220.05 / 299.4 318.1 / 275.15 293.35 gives 0.04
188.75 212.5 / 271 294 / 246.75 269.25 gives -0.03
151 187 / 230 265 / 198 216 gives 0.08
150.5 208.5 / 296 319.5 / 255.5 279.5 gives 0.01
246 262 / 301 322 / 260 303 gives 0.02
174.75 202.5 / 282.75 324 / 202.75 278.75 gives 0.02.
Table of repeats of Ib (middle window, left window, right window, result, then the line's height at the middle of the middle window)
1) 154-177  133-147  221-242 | -1.8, 107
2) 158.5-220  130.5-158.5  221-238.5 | -0.5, 110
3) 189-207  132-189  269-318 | 2.0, 119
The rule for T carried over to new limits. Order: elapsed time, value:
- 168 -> 123.8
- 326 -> 124.1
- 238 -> 118.9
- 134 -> 107.5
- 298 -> 136.3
